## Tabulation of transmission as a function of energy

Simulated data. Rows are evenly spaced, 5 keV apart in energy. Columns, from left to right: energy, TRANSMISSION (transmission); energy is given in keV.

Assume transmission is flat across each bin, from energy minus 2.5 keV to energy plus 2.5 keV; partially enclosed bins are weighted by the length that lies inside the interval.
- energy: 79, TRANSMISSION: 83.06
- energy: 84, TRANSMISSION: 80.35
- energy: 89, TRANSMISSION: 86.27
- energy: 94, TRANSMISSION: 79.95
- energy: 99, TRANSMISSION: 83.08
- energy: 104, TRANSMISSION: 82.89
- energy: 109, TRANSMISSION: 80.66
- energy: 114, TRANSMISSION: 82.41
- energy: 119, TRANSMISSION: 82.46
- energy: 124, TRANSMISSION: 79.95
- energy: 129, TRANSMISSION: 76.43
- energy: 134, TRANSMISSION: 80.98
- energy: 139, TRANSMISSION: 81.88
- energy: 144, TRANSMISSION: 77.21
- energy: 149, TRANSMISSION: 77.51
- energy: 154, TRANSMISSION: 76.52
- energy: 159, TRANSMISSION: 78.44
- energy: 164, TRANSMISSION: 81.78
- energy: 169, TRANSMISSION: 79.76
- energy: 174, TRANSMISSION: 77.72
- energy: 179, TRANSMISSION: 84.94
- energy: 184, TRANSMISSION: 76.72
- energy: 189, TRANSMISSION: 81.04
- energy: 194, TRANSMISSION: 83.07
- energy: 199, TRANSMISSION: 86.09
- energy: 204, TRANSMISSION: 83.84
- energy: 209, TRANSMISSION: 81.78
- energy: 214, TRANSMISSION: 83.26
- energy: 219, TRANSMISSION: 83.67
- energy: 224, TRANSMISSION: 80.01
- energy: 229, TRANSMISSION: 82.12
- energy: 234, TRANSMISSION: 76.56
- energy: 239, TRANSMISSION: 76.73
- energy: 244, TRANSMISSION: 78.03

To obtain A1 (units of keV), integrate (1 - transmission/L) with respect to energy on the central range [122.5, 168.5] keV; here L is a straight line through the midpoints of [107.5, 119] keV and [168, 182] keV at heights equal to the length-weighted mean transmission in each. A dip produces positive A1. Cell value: 1.3 keV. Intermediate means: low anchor 81.8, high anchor 80.8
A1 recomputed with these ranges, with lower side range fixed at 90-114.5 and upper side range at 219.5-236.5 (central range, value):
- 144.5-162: 0.78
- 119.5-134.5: 0.43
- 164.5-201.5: -0.28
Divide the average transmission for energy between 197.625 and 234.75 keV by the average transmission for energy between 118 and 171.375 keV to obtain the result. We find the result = 1.04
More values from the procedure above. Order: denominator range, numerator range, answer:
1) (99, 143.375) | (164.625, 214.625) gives 1.01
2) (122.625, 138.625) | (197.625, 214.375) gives 1.05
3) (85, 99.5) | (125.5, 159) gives 0.95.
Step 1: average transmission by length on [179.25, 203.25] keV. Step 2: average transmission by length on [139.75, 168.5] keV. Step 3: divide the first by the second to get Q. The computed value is 1.05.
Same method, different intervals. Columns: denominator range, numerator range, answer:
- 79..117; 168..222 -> 1.00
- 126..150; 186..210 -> 1.05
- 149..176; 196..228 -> 1.05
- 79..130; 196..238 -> 1.00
